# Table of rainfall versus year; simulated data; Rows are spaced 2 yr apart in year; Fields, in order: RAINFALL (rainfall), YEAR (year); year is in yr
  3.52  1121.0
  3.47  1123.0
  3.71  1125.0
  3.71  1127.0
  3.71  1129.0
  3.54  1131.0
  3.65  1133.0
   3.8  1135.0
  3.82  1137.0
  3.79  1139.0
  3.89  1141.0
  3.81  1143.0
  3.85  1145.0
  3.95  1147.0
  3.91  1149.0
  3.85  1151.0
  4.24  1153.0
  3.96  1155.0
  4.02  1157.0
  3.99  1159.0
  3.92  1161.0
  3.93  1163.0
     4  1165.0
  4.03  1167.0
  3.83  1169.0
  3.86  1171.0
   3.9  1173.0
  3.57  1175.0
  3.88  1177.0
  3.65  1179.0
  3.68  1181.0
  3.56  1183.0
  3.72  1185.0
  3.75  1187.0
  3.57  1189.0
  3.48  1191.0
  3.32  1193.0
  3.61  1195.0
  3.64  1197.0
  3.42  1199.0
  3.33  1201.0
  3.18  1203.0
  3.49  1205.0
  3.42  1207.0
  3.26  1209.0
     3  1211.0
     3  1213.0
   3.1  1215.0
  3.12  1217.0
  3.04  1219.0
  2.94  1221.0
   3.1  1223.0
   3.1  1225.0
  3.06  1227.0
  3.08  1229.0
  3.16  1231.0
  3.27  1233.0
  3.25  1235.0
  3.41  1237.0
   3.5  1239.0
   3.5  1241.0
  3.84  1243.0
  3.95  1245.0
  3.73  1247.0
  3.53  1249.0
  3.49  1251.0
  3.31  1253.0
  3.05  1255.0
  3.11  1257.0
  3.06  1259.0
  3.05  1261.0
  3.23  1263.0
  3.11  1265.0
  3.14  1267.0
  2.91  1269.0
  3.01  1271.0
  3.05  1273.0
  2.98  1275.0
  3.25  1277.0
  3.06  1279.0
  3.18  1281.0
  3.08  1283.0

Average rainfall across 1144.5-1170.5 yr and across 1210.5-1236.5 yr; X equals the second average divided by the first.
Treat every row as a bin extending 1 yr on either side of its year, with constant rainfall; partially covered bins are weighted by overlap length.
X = 0.8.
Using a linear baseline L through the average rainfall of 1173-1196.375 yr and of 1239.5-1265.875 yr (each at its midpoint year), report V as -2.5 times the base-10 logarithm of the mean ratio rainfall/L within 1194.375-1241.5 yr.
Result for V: 0.09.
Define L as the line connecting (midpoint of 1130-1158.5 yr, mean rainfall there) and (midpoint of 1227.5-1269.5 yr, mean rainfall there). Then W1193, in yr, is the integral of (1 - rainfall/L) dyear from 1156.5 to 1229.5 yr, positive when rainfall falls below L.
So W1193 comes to 2.3 yr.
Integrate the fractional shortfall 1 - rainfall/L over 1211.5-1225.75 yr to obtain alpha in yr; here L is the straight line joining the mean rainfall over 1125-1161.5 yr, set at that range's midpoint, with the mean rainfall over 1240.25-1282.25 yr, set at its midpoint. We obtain 1.7 yr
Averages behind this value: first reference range 3.85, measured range 3.05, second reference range 3.26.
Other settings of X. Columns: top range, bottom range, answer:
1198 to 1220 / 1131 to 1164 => 0.83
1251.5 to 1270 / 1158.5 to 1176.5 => 0.80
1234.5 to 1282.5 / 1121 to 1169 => 0.85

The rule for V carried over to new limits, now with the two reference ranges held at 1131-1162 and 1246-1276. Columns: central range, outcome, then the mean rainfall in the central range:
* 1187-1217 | 0.06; 3.35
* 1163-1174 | -0.05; 3.92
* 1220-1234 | 0.10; 3.1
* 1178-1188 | 0.00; 3.67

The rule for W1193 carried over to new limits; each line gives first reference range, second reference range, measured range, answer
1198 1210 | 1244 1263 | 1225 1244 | 0.15 yr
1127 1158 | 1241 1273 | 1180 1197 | 0.18 yr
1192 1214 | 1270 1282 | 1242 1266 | -1.58 yr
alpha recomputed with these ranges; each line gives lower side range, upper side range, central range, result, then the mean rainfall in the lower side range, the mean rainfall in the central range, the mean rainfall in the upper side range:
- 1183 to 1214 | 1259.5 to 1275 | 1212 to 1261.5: -0.8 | 3.42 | 3.27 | 3.07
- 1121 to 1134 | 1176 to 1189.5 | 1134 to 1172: -2.7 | 3.62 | 3.92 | 3.69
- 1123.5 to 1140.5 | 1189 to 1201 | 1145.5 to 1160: -1.4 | 3.71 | 3.98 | 3.49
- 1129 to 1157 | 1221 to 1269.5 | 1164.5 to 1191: -0.7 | 3.85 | 3.75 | 3.29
